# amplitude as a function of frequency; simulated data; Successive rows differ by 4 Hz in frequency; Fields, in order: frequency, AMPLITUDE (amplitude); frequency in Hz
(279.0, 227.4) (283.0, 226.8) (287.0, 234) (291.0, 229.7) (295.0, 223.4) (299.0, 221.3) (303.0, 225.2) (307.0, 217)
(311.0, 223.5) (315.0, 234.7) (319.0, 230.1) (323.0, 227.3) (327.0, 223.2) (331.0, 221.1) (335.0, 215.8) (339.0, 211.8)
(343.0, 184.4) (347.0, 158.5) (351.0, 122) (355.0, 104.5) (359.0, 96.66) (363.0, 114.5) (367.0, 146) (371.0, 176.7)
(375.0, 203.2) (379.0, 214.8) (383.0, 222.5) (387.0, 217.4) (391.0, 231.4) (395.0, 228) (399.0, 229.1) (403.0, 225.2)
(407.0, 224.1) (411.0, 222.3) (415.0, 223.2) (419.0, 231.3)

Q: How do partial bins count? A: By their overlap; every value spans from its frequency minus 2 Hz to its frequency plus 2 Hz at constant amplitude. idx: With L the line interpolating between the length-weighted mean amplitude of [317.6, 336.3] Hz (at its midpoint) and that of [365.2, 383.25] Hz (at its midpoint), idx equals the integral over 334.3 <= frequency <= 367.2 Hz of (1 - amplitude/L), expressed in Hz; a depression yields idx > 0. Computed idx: 9.5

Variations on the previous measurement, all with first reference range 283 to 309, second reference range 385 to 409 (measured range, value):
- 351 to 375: 9.80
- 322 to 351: 3.34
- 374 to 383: 0.52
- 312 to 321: -0.24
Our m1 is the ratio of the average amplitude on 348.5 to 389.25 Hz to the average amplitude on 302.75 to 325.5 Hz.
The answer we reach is 0.72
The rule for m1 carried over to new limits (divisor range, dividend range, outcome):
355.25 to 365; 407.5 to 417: 2.12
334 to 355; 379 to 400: 1.32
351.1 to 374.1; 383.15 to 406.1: 1.73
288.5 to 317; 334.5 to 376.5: 0.69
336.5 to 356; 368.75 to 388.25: 1.28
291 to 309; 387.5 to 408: 1.02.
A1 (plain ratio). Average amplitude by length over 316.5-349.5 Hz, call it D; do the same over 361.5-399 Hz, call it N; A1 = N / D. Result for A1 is 1.0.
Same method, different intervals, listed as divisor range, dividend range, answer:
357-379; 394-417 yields 1.47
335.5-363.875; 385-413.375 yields 1.54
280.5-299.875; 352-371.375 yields 0.54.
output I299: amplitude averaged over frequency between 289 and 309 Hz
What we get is 223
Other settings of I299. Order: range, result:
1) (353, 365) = 105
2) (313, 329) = 229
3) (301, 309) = 221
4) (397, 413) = 225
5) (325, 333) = 222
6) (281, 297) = 228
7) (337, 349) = 185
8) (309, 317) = 229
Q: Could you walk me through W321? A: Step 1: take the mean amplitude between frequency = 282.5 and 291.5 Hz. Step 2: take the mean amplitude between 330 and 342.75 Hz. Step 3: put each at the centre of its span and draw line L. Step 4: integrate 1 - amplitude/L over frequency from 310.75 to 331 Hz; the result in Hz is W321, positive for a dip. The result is -0.9 Hz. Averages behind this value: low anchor 231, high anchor 211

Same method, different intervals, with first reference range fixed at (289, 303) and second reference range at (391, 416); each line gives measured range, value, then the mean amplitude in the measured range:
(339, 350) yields 2.5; 174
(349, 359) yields 5.1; 110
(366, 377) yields 2.3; 178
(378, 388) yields 0.3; 219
